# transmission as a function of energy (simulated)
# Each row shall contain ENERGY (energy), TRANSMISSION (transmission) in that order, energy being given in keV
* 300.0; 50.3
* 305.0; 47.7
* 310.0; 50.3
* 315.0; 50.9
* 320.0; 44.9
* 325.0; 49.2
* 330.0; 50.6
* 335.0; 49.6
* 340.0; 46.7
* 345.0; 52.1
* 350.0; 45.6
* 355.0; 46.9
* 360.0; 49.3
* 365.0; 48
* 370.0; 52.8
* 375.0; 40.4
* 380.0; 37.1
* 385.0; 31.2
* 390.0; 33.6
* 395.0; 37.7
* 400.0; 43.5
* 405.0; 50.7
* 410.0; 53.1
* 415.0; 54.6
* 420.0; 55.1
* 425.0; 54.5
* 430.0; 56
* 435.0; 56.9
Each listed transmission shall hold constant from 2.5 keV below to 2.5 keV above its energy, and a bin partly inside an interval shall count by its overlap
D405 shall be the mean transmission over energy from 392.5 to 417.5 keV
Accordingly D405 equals 47.9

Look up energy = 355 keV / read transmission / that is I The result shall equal 46.9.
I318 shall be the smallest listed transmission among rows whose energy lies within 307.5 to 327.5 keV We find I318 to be 44.9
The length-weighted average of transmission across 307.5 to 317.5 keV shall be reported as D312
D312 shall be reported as 50.6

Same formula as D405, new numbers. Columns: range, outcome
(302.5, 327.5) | 48.6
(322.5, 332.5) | 49.9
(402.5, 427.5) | 53.6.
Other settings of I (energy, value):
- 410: 53.1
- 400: 43.5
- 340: 46.7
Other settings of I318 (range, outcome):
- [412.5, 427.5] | 54.5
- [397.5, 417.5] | 43.5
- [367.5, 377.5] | 40.4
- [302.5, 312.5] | 47.7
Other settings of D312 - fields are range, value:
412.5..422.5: 54.9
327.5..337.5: 50.1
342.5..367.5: 48.4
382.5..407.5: 39.3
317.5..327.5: 47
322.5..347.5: 49.6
